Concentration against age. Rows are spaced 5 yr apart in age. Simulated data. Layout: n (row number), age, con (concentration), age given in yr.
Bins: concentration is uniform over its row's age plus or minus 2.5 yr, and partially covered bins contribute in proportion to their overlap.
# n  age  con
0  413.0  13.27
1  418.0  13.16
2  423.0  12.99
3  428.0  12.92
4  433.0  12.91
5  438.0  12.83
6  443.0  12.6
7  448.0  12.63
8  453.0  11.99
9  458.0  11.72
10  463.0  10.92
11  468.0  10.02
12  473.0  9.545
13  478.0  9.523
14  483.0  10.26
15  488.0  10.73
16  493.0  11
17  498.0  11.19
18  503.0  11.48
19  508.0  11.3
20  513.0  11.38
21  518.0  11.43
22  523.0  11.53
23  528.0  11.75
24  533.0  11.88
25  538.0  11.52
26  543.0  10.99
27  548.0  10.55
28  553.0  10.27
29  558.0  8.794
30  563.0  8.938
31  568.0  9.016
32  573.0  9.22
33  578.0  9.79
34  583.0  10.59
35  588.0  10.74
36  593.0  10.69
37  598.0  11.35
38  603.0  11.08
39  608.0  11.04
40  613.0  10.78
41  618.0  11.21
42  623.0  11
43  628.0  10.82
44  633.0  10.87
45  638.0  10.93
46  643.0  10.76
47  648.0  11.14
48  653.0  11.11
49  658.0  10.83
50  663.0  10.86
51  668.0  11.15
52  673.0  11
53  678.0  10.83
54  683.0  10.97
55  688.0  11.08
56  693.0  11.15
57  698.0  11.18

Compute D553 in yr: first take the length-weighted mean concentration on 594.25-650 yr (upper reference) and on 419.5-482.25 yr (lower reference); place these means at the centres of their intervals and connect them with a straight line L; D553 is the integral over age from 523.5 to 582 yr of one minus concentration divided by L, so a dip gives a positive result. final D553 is 5.1 yr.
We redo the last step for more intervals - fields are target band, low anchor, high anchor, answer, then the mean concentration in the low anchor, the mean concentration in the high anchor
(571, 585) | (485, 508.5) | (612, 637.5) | 1.5 yr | 11.1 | 10.9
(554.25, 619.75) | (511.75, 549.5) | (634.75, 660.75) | 5.5 yr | 11.4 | 11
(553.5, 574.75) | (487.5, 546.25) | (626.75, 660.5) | 4.0 yr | 11.4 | 10.9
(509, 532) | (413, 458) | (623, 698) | 1.0 yr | 12.7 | 11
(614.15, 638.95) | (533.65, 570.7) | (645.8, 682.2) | -0.6 yr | 10.1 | 11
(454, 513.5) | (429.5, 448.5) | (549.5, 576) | 3.7 yr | 12.8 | 9.31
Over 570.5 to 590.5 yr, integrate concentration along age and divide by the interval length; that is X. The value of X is 10.1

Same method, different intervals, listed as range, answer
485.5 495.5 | 10.9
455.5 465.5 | 11.3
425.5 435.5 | 12.9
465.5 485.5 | 9.84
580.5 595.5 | 10.7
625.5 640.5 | 10.9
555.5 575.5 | 8.99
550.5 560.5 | 9.53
